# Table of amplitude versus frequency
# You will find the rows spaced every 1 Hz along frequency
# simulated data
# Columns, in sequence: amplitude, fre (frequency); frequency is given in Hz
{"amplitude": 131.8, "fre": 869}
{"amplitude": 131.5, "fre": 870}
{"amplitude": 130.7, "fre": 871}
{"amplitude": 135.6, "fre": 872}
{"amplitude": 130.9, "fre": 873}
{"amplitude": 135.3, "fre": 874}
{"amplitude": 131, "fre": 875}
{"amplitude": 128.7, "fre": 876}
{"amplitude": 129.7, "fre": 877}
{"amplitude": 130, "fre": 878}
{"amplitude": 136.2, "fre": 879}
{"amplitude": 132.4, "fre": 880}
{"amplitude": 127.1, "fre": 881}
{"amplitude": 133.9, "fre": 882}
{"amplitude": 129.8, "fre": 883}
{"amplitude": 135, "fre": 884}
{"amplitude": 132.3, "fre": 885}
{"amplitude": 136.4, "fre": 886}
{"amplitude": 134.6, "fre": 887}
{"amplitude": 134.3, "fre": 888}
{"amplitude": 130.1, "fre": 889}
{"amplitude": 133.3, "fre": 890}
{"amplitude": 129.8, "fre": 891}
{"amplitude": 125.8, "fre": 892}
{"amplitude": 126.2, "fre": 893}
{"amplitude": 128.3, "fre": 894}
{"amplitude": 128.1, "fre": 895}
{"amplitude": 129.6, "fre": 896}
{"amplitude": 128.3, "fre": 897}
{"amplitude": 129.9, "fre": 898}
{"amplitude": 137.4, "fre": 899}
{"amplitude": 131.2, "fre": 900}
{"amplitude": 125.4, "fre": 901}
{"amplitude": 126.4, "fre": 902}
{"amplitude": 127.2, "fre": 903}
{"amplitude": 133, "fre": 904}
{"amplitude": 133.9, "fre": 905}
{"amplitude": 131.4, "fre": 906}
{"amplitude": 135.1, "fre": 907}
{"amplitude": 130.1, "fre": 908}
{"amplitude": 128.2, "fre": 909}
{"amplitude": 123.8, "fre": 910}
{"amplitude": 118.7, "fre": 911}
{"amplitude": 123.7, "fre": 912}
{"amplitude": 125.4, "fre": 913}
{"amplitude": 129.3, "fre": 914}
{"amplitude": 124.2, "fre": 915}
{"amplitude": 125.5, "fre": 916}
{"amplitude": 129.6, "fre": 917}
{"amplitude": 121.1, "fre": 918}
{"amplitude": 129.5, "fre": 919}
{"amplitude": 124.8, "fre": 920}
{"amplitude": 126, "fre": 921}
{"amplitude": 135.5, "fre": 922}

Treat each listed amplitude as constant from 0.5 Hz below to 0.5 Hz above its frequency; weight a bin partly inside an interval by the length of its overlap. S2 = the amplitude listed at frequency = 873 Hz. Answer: 130.9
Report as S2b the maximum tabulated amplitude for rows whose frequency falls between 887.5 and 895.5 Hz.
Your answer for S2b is 134.3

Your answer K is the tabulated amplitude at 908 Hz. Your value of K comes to 130.1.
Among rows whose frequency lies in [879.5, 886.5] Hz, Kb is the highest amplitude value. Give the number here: 136.4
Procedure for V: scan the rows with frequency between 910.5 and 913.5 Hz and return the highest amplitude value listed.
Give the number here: 125.4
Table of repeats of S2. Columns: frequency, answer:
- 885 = 132.3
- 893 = 126.2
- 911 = 118.7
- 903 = 127.2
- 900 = 131.2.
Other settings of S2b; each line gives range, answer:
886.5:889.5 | 134.6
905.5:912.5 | 135.1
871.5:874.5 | 135.6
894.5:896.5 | 129.6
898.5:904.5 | 137.4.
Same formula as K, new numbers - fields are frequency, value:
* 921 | 126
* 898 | 129.9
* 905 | 133.9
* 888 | 134.3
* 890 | 133.3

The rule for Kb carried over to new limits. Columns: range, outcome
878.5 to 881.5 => 136.2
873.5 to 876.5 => 135.3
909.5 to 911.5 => 123.8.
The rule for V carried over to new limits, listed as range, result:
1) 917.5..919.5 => 129.5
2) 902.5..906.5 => 133.9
